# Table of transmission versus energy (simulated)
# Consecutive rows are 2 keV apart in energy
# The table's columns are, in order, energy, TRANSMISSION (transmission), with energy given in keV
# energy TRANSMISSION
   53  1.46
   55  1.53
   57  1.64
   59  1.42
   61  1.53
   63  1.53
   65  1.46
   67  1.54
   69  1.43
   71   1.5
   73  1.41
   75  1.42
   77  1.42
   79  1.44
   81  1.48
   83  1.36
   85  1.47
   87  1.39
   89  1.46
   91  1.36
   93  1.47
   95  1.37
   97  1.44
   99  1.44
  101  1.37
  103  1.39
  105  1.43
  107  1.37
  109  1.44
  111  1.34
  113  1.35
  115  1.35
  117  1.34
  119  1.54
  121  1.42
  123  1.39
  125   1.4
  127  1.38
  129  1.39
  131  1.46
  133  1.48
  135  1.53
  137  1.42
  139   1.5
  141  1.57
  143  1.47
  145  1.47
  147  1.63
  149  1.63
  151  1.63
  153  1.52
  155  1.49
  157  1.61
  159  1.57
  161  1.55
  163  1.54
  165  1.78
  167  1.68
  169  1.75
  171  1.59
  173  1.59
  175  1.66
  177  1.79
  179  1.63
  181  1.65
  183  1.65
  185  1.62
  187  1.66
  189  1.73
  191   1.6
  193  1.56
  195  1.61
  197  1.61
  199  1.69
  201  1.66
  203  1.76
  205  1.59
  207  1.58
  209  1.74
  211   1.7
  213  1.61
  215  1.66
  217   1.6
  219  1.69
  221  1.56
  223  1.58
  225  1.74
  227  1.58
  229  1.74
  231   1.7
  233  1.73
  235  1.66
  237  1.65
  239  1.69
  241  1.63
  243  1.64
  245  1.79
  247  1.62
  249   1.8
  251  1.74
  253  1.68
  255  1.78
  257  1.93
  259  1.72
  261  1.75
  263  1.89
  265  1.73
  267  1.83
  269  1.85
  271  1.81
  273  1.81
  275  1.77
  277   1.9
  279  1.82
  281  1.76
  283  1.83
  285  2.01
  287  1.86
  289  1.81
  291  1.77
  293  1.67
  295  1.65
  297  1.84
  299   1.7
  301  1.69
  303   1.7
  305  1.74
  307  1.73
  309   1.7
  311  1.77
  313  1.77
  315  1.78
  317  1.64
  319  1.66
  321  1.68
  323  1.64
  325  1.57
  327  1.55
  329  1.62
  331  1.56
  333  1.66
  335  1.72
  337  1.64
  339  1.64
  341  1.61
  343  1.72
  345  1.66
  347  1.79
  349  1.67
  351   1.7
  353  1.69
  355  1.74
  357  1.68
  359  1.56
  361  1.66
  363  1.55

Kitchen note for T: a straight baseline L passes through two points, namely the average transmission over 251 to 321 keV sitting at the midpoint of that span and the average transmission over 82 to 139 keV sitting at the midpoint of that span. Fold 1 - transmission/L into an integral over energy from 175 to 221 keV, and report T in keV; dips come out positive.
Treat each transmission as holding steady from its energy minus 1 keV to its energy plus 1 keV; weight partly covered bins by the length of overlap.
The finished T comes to -1.7 keV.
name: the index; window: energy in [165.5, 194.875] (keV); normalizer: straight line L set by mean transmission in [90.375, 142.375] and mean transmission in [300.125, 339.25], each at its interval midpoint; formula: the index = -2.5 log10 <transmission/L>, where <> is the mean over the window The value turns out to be -0.11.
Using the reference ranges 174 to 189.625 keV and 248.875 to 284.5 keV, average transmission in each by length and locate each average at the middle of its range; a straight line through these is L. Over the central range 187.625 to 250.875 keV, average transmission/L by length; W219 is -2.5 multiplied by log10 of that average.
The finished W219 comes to 0.04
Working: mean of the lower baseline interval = 1.67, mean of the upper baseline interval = 1.8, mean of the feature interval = 1.66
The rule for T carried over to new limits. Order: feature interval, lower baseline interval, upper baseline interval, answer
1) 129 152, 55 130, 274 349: -0.4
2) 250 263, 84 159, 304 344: -1.5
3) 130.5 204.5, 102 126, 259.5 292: -3.2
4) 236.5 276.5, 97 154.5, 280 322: -2.0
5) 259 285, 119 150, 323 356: -3.5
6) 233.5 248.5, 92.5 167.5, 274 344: -0.4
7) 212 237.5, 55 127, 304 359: -1.4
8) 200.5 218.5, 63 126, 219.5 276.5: 0.0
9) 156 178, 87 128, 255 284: -1.3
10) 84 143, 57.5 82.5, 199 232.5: 3.9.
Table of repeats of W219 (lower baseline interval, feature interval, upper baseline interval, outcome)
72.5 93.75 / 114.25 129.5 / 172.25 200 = 0.08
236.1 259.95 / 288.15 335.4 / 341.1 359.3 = 0.01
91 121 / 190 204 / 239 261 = -0.02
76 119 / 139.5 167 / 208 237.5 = -0.04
